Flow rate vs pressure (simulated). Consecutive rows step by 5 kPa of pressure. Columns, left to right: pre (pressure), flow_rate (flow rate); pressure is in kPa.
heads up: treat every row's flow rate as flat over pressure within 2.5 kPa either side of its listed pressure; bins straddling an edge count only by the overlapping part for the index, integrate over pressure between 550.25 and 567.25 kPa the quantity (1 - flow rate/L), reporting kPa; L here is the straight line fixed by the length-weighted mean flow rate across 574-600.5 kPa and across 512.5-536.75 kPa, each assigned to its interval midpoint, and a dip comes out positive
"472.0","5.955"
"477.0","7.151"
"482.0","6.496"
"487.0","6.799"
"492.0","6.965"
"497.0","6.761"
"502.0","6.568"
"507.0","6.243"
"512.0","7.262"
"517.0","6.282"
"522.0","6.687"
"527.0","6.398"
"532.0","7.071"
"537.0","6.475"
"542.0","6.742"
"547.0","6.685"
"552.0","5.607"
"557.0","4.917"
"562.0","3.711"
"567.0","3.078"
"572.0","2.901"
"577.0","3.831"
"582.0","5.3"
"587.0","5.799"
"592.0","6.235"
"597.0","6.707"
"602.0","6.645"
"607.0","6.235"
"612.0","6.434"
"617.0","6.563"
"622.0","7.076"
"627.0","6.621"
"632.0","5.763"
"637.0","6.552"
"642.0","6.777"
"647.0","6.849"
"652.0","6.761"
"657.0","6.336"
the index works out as 4.6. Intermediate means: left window 6.65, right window 5.56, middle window 4.44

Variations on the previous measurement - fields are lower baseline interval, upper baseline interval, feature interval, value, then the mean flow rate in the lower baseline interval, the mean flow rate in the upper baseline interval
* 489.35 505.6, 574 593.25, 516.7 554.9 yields -2.87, 6.73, 5.17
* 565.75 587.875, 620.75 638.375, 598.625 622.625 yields -4.05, 4.13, 6.46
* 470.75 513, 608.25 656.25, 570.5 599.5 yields 6.18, 6.69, 6.58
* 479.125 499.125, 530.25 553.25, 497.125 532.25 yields 0.17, 6.76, 6.55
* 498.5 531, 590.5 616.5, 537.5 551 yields 0.01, 6.6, 6.47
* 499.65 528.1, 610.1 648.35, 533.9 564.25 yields 3.90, 6.58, 6.57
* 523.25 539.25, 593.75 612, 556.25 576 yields 9.09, 6.65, 6.5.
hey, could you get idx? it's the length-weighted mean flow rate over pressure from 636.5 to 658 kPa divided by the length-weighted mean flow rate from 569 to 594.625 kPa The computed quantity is 1.40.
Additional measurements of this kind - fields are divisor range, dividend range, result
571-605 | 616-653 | 1.21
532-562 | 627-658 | 1.09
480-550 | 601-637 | 0.97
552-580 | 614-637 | 1.67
